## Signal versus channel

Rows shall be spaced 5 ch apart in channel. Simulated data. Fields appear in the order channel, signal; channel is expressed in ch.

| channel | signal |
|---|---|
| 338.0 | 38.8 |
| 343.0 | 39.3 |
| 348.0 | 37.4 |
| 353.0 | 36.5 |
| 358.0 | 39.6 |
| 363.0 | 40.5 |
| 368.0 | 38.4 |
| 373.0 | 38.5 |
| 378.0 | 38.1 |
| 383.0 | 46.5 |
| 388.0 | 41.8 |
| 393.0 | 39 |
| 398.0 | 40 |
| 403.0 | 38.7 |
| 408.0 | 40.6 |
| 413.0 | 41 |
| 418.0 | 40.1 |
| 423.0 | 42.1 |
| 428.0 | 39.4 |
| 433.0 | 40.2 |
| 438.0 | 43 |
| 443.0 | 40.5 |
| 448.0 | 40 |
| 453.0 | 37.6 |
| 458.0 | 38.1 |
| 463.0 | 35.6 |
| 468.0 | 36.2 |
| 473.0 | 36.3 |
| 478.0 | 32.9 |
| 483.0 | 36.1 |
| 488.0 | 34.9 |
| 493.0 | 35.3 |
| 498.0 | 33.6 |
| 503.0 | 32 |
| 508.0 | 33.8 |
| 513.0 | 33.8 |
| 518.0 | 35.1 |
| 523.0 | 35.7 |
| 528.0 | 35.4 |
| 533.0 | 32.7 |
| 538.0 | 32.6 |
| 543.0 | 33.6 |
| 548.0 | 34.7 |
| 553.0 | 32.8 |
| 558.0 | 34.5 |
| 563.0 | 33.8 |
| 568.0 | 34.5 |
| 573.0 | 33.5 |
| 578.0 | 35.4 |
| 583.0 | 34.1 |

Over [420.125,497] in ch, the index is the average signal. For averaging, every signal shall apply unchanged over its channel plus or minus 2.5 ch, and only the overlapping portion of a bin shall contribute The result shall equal 37.8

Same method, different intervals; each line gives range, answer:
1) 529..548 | 33.4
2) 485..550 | 34.1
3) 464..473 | 36.1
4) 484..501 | 34.7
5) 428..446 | 40.9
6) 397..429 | 40.3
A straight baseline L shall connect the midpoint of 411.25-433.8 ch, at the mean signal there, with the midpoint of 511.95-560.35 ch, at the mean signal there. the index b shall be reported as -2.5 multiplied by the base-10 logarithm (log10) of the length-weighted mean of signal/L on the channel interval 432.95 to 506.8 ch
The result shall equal 0.04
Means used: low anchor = 40.6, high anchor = 34.1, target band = 36.7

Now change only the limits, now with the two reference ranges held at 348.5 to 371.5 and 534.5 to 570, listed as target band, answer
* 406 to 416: -0.10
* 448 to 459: -0.06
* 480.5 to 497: 0.00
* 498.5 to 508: 0.07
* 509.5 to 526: -0.01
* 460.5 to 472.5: 0.00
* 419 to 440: -0.12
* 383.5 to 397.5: -0.09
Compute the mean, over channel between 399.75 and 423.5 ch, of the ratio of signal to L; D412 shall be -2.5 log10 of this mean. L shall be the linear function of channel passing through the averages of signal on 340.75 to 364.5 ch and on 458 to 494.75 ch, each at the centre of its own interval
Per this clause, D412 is -0.09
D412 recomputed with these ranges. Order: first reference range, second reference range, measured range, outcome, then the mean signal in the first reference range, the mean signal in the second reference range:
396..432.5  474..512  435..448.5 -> -0.09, 40.3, 34.2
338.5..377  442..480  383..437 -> -0.08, 38.6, 37.1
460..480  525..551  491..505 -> 0.04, 35.4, 33.8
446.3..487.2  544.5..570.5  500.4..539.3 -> 0.04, 36.5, 34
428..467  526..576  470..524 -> 0.06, 39.2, 33.8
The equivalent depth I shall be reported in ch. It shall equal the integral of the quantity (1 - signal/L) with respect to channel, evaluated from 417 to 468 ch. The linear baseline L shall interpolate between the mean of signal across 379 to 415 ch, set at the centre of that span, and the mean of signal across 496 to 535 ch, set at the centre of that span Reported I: -1.5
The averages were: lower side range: 41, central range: 39.5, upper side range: 34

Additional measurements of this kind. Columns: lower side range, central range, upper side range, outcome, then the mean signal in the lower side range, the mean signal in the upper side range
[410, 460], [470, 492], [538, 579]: 1.62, 40.2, 34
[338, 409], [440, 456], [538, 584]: -0.88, 39.6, 34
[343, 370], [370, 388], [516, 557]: -1.46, 38.6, 34.1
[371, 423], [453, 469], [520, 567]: 0.36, 40.5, 34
